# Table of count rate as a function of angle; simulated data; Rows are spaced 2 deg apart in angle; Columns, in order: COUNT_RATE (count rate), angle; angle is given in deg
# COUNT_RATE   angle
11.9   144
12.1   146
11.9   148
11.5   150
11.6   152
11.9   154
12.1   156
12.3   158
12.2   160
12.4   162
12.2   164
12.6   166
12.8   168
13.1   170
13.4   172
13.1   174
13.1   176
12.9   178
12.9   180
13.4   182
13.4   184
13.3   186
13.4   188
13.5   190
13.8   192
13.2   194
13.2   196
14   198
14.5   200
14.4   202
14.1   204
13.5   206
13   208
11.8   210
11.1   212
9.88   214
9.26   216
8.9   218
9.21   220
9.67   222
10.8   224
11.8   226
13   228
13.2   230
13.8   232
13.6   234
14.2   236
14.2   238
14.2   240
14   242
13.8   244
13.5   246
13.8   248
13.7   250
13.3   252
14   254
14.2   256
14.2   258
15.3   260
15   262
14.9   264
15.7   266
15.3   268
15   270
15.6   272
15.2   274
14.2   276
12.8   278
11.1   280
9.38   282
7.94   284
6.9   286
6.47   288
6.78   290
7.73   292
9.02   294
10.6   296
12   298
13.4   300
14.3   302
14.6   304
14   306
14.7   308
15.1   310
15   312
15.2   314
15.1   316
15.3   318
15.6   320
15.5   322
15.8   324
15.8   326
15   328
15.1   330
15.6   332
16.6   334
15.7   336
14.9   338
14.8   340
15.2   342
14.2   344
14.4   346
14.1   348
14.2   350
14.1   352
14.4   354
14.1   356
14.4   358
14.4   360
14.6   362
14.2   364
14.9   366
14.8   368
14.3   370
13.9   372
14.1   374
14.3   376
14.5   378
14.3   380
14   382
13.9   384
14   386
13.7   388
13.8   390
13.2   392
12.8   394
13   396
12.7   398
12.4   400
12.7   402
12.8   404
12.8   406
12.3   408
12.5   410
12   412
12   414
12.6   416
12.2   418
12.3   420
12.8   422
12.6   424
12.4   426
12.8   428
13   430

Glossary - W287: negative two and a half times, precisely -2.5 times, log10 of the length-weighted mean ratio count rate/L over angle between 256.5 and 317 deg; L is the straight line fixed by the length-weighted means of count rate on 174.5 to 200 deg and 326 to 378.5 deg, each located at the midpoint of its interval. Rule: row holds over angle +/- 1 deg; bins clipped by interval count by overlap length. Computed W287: 0.11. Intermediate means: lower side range 13.4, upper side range 14.7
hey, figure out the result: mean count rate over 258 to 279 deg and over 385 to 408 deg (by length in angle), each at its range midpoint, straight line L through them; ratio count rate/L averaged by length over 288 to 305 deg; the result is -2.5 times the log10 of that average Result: 0.318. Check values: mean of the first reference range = 14.9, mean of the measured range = 10.8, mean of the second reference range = 13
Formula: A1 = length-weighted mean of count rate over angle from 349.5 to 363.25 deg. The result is 14.3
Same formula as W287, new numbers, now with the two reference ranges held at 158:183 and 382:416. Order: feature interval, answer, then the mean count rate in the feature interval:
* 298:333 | -0.159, 14.9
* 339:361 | -0.118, 14.4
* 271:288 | 0.138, 11.3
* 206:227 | 0.200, 10.7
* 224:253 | -0.052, 13.5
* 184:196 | -0.049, 13.4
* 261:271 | -0.179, 15.2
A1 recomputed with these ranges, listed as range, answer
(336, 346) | 14.8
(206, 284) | 13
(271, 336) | 13.1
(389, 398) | 13.1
